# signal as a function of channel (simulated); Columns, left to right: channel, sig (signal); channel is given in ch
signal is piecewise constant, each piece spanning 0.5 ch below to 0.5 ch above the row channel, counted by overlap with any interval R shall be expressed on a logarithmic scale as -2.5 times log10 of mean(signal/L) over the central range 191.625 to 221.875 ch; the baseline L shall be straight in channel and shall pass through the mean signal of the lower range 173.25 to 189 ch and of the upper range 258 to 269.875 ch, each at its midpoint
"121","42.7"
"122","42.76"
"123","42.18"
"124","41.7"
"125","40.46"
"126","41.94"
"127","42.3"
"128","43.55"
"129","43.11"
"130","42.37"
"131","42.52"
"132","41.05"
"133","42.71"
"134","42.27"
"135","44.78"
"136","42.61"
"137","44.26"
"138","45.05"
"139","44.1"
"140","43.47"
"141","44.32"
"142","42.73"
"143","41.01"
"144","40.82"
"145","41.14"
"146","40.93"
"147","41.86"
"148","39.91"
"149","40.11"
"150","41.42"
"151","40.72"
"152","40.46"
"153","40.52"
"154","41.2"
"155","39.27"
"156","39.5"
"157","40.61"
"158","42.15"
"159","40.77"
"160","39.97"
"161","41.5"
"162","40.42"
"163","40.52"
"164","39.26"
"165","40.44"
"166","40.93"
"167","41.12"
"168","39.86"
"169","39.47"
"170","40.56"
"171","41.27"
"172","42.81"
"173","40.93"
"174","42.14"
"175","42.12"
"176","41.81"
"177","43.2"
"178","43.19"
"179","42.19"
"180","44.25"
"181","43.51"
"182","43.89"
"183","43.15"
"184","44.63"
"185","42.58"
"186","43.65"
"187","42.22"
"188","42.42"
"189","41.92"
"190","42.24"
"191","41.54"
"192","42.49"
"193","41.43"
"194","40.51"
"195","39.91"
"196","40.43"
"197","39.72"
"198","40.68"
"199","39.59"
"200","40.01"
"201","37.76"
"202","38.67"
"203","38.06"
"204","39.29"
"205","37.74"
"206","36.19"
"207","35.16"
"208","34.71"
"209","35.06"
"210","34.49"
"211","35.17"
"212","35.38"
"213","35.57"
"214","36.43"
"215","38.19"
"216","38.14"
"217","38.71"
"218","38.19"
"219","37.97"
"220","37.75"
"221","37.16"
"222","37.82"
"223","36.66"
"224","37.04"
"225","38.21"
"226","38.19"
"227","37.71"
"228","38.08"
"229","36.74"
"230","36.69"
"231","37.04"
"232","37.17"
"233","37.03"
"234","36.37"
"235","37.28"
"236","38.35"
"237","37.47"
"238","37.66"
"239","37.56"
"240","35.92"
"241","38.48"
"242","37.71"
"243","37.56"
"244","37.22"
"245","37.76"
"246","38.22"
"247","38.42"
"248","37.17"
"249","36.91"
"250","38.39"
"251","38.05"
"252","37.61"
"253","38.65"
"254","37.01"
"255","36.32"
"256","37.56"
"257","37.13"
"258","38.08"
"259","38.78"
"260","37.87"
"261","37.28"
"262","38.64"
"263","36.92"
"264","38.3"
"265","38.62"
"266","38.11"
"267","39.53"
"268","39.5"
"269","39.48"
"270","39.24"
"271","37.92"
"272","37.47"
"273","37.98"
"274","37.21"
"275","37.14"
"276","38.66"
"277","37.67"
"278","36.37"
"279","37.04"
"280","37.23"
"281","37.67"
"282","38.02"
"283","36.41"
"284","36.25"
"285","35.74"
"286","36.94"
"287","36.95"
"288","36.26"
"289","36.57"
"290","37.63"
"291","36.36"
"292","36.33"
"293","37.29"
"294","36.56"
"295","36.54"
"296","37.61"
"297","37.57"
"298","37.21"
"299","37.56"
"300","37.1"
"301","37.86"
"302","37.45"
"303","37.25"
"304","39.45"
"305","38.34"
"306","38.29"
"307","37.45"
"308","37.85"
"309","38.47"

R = 0.10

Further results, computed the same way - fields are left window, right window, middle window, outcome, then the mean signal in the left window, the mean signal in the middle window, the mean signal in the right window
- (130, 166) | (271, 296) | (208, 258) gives 0.041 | 41.6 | 37.3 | 37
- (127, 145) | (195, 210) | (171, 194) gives -0.082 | 42.9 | 42.6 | 38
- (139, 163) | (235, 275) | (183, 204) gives -0.033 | 41.1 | 41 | 37.9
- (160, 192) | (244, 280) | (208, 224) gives 0.092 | 41.9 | 36.8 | 37.9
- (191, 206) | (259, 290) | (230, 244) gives 0.038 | 39.7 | 37.3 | 37.7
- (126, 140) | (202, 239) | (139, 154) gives 0.018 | 43.1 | 41.5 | 37.1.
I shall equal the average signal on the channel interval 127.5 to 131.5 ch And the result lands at 42.9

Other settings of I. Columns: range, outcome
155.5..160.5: 40.6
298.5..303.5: 37.4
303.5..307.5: 38.4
